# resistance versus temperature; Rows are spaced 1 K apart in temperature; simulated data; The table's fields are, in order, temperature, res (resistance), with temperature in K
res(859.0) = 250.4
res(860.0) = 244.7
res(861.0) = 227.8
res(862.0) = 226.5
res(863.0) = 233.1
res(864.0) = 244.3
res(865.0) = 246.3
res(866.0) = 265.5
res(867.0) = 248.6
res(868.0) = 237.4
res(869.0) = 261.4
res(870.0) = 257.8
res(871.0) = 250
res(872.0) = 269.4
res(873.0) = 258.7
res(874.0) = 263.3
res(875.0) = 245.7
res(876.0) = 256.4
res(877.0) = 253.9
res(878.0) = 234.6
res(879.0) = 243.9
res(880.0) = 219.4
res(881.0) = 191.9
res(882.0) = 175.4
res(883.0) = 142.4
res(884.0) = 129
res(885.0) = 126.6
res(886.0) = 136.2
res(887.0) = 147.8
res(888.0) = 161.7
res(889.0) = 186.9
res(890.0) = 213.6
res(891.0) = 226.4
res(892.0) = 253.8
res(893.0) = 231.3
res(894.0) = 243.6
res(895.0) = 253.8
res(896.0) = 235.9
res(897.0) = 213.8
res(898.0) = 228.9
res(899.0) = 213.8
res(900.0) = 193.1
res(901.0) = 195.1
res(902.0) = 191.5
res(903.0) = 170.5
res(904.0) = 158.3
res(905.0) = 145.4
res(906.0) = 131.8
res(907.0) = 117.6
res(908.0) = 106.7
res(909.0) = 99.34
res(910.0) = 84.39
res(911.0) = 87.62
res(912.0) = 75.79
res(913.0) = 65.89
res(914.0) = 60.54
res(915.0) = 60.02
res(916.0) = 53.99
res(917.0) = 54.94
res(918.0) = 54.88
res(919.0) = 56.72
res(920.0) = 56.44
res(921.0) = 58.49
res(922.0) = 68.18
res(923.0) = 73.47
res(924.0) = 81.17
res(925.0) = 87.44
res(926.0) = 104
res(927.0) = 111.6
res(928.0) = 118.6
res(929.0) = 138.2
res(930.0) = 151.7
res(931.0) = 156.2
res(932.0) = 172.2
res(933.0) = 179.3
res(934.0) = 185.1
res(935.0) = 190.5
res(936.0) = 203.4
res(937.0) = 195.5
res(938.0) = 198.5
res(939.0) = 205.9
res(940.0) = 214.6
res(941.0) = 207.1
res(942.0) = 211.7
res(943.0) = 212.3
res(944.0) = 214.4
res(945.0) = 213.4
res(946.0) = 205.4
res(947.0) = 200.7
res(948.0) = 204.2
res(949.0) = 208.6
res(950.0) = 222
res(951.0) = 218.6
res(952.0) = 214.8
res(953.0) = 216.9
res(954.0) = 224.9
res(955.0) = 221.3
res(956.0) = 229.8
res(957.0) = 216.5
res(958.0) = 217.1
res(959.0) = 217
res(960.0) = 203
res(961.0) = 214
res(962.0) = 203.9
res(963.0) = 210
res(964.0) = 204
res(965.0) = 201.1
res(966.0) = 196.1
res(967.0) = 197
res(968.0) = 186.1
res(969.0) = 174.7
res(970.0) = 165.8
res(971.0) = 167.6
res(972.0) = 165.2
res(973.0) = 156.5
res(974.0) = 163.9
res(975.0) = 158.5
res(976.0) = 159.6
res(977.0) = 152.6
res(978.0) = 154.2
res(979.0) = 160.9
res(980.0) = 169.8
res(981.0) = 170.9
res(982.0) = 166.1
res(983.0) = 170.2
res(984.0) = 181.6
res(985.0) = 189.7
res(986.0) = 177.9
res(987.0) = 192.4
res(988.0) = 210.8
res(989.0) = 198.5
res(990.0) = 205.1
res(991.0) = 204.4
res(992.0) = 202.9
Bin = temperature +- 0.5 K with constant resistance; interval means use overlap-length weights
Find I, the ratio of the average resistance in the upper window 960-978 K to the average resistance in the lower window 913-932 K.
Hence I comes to 2.06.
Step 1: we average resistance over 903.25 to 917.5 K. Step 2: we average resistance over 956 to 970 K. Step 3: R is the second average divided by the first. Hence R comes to 2.15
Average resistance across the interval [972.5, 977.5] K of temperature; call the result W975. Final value 158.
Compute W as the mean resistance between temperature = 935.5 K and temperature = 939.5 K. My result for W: 201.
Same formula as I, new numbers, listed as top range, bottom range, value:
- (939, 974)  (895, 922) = 1.65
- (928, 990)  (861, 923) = 1.08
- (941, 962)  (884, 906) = 1.11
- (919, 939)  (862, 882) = 0.55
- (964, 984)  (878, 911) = 0.95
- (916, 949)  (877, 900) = 0.74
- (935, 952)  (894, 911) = 1.22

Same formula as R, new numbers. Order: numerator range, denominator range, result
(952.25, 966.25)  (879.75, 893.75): 1.17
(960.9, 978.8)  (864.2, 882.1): 0.73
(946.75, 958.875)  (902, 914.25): 1.92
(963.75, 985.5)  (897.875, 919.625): 1.49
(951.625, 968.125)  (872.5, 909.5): 1.08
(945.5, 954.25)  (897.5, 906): 1.16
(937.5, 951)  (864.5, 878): 0.82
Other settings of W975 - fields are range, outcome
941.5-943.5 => 212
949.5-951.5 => 220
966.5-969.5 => 186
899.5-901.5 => 194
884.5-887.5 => 137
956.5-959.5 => 217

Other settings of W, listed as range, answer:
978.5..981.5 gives 167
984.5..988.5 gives 193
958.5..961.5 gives 211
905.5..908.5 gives 119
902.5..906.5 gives 152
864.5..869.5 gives 252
